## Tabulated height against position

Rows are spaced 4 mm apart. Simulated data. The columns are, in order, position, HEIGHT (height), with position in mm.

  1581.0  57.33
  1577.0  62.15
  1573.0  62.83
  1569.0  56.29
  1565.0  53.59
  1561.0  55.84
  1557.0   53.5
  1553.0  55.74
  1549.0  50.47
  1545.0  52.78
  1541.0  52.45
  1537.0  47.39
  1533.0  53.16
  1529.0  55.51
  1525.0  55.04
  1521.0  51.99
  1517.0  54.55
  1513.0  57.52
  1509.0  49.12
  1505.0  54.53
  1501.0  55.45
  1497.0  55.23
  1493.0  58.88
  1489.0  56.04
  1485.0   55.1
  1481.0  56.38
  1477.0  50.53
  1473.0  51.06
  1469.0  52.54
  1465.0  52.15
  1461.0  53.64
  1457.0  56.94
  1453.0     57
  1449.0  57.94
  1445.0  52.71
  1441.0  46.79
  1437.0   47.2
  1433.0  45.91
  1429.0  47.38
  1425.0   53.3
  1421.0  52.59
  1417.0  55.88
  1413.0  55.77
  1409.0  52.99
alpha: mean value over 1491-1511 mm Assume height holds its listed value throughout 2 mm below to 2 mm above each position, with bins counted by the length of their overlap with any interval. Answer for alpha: 54.6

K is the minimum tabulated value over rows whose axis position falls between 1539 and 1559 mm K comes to 50.47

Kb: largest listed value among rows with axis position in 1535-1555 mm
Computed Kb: 55.74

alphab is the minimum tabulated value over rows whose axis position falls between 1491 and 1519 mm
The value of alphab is 49.12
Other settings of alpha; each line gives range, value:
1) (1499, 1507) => 55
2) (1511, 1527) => 54.8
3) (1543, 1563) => 53.7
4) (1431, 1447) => 48.2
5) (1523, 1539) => 52.8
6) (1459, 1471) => 52.8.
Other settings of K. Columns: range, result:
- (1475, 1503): 50.53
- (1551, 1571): 53.5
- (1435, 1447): 46.79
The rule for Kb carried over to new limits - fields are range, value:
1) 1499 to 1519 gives 57.52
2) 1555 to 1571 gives 56.29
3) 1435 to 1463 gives 57.94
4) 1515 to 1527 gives 55.04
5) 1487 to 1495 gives 58.88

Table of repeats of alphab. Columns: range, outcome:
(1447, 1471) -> 52.15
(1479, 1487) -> 55.1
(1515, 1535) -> 51.99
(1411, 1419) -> 55.77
